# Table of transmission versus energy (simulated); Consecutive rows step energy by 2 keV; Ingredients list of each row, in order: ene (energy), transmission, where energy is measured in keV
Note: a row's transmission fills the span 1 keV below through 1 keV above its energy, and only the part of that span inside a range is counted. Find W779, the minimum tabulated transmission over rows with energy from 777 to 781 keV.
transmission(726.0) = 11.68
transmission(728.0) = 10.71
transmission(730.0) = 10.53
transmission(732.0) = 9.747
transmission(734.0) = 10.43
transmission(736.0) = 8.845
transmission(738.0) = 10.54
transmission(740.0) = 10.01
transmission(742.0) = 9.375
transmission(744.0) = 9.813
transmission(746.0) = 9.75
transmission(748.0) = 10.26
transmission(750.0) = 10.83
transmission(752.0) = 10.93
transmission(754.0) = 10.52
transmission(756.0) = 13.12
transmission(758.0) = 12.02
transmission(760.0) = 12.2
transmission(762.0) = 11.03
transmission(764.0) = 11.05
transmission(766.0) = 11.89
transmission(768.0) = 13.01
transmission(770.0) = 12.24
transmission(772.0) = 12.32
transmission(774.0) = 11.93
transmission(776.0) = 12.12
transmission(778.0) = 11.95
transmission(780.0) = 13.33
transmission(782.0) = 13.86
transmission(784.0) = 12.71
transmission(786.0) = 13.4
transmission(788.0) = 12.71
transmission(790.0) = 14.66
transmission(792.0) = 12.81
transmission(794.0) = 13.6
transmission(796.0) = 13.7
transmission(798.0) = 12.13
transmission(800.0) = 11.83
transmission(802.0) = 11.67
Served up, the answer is 11.95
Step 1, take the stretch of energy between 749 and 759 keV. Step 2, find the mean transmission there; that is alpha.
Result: 11.5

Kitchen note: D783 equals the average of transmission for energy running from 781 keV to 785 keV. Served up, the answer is 13.3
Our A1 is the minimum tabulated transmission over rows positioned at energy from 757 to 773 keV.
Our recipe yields 11.03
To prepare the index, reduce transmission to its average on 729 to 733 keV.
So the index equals 10.1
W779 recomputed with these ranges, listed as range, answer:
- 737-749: 9.375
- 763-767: 11.05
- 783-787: 12.71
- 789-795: 12.81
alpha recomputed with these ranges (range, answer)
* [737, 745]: 9.93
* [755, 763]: 12.1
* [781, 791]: 13.5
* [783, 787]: 13.1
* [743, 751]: 10.2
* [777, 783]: 13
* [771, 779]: 12.1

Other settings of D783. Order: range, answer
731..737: 9.67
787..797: 13.5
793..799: 13.1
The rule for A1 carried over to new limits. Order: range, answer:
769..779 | 11.93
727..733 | 9.747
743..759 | 9.75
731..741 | 8.845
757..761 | 12.02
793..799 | 12.13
